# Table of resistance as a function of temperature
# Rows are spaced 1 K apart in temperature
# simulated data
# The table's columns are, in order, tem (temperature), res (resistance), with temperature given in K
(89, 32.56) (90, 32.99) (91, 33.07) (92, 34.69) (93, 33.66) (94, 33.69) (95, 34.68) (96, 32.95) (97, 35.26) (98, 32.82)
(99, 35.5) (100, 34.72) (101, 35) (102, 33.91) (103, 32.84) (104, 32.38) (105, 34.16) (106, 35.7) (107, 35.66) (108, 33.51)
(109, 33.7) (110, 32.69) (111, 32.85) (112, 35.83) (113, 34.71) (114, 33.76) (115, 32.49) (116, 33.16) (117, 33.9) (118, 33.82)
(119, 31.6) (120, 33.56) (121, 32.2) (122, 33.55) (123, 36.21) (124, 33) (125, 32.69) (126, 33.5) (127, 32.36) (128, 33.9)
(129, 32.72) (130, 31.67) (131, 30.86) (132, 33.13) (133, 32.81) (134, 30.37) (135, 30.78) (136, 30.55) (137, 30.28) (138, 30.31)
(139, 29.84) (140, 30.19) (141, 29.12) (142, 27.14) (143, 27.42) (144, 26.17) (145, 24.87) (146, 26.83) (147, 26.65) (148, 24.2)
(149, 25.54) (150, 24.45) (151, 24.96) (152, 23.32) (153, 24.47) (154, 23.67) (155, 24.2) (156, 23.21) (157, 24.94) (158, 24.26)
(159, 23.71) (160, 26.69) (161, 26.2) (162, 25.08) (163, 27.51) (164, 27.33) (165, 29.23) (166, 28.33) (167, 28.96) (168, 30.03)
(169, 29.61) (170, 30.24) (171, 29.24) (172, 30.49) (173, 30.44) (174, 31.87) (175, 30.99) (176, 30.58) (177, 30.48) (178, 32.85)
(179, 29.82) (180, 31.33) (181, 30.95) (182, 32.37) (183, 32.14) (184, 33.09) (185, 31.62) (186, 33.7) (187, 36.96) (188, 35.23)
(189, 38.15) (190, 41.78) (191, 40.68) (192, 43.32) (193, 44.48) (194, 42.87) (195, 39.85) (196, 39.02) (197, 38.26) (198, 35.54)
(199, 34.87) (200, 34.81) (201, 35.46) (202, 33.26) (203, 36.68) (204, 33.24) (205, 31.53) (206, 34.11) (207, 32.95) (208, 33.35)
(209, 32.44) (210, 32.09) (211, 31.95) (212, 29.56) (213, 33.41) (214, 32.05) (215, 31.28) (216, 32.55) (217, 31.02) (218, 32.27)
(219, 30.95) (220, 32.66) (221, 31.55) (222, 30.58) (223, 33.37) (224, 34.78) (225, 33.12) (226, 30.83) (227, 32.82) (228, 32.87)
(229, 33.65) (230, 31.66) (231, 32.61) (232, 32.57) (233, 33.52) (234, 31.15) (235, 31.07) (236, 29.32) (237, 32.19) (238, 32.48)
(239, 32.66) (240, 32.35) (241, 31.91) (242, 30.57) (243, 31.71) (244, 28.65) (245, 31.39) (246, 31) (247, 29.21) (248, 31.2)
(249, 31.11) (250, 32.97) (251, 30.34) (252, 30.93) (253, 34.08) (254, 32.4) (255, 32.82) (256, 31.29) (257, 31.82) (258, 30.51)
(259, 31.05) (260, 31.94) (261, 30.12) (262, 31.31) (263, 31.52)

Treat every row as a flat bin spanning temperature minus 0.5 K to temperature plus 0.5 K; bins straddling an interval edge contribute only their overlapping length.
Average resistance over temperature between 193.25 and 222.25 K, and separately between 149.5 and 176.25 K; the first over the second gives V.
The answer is 1.25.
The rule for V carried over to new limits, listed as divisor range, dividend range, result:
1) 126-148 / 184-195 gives 1.29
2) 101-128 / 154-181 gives 0.84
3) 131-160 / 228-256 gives 1.17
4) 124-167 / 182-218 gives 1.25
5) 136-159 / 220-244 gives 1.22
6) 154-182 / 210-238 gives 1.13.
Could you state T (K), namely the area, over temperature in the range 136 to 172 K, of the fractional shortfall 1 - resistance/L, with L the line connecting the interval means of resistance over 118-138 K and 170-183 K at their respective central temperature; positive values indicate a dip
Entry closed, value 5.4 K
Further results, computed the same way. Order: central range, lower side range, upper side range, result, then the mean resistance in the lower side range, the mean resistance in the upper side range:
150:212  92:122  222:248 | 1.7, 33.8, 31.9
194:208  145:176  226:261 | -3.0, 26.9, 31.7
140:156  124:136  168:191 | 3.3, 32.2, 32.6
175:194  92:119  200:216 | -1.1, 33.9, 32.9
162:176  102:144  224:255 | 1.2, 32.4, 31.8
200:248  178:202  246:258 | 2.1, 36.2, 31.6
